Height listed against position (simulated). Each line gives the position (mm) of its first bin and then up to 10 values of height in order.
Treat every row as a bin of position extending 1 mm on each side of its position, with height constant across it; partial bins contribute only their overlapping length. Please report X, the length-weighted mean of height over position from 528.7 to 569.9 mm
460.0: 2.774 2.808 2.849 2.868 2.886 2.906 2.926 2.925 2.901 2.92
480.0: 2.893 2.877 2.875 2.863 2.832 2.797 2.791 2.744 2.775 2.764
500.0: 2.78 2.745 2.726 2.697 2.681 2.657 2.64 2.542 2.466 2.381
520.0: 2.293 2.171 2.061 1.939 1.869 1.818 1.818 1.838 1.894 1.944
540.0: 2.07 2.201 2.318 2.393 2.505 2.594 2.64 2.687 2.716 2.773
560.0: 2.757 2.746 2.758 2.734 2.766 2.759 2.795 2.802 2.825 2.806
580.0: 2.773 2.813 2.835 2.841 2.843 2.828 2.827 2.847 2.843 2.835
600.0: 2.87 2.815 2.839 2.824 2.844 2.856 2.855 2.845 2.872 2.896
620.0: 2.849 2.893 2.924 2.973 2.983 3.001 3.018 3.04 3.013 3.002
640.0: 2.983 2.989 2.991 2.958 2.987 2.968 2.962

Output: 2.4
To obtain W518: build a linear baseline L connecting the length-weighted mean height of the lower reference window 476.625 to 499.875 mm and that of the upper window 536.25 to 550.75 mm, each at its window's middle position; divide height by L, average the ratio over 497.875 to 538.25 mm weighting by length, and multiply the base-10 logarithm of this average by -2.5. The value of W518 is 0.10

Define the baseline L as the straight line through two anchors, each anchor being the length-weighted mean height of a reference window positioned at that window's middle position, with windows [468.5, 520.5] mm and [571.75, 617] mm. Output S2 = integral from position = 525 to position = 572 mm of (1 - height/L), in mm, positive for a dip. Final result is 7.0 mm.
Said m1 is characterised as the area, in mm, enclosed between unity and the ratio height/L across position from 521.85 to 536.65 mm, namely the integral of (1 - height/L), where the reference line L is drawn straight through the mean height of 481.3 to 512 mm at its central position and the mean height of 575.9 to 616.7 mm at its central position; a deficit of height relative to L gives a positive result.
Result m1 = 4.7 mm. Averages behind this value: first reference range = 2.77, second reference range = 2.83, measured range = 1.91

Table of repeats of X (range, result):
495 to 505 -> 2.76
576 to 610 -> 2.83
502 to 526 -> 2.47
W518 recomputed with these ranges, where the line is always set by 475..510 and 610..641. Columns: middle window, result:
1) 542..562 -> 0.11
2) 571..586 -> 0.03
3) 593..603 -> 0.03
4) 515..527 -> 0.26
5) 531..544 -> 0.39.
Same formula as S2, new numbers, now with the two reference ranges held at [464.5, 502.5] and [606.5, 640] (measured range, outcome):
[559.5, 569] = 0.47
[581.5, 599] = 0.45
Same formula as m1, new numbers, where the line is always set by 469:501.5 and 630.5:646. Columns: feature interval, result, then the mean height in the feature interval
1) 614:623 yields 0.3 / 2.87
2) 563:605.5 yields 1.9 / 2.81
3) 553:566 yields 0.8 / 2.74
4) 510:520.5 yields 1.4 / 2.49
